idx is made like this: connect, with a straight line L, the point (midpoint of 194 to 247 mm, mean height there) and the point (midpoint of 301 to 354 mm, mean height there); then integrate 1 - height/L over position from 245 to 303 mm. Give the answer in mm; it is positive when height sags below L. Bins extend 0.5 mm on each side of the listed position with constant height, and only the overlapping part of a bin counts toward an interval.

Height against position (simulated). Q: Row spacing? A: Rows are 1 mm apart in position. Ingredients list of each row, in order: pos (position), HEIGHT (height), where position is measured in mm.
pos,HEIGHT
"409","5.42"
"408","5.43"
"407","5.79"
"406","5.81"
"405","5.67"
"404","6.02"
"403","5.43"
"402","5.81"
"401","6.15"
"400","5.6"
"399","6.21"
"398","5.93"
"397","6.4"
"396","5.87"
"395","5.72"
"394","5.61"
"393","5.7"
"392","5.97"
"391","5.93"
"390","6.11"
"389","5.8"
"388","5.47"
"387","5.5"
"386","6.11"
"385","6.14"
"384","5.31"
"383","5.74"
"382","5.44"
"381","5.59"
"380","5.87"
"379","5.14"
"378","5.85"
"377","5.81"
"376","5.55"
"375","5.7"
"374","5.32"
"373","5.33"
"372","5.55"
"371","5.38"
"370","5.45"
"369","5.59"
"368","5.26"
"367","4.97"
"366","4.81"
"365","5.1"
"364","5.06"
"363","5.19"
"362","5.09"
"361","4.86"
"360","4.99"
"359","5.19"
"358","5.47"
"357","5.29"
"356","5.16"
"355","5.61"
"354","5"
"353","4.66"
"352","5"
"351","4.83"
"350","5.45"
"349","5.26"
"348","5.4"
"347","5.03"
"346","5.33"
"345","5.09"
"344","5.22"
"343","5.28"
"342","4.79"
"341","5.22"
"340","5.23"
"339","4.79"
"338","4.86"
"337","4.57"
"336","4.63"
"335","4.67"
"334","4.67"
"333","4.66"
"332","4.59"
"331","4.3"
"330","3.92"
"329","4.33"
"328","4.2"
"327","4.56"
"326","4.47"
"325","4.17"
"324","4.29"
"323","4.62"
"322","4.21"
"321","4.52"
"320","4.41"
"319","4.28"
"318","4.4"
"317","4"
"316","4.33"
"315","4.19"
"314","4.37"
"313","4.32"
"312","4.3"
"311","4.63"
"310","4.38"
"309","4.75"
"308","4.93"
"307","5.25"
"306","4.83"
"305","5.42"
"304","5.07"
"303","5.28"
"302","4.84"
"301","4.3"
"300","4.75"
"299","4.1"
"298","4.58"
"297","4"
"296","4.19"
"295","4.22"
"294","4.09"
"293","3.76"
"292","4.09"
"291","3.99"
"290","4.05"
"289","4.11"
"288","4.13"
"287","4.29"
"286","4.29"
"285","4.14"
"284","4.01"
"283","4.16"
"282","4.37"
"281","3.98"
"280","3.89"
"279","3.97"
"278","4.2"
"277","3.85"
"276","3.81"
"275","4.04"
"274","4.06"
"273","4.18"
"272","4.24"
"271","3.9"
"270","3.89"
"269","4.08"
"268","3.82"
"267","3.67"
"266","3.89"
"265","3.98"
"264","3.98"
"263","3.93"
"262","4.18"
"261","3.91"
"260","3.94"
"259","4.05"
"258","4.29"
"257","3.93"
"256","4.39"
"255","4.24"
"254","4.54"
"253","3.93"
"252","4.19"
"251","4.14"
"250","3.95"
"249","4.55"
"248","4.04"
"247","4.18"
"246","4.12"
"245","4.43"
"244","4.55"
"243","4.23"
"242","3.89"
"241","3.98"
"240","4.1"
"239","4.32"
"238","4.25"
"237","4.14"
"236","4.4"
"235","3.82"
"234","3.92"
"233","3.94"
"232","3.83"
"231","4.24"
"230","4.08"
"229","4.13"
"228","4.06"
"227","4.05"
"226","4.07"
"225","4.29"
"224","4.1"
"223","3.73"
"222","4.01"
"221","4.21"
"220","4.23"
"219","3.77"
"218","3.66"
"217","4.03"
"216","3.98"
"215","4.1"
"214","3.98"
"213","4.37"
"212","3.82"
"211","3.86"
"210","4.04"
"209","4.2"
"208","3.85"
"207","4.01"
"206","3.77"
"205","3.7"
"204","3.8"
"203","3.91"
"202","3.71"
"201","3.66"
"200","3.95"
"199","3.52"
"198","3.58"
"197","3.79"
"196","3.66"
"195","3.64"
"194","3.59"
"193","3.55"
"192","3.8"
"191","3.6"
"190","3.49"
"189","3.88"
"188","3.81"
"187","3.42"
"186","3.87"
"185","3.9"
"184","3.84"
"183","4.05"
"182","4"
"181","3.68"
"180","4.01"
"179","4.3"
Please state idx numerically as 2.9 mm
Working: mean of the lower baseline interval 3.99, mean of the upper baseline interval 4.71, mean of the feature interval 4.12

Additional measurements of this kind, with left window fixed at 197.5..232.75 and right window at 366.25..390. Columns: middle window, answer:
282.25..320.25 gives 3.19 mm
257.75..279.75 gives 2.41 mm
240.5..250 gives 0.10 mm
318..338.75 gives 2.55 mm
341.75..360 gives 0.43 mm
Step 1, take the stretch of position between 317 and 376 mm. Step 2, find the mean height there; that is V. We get 4.92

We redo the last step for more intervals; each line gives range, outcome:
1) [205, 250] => 4.07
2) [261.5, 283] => 4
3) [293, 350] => 4.63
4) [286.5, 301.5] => 4.18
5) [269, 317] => 4.3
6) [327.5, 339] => 4.5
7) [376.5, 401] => 5.79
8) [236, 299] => 4.1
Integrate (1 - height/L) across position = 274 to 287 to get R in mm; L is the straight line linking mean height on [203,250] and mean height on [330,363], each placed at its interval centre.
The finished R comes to 1.2 mm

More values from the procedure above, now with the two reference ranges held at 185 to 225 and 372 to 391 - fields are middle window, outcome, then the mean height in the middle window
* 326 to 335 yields 1.2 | 4.42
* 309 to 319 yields 1.2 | 4.34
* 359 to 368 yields 0.7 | 5.03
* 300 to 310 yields -0.1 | 4.92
